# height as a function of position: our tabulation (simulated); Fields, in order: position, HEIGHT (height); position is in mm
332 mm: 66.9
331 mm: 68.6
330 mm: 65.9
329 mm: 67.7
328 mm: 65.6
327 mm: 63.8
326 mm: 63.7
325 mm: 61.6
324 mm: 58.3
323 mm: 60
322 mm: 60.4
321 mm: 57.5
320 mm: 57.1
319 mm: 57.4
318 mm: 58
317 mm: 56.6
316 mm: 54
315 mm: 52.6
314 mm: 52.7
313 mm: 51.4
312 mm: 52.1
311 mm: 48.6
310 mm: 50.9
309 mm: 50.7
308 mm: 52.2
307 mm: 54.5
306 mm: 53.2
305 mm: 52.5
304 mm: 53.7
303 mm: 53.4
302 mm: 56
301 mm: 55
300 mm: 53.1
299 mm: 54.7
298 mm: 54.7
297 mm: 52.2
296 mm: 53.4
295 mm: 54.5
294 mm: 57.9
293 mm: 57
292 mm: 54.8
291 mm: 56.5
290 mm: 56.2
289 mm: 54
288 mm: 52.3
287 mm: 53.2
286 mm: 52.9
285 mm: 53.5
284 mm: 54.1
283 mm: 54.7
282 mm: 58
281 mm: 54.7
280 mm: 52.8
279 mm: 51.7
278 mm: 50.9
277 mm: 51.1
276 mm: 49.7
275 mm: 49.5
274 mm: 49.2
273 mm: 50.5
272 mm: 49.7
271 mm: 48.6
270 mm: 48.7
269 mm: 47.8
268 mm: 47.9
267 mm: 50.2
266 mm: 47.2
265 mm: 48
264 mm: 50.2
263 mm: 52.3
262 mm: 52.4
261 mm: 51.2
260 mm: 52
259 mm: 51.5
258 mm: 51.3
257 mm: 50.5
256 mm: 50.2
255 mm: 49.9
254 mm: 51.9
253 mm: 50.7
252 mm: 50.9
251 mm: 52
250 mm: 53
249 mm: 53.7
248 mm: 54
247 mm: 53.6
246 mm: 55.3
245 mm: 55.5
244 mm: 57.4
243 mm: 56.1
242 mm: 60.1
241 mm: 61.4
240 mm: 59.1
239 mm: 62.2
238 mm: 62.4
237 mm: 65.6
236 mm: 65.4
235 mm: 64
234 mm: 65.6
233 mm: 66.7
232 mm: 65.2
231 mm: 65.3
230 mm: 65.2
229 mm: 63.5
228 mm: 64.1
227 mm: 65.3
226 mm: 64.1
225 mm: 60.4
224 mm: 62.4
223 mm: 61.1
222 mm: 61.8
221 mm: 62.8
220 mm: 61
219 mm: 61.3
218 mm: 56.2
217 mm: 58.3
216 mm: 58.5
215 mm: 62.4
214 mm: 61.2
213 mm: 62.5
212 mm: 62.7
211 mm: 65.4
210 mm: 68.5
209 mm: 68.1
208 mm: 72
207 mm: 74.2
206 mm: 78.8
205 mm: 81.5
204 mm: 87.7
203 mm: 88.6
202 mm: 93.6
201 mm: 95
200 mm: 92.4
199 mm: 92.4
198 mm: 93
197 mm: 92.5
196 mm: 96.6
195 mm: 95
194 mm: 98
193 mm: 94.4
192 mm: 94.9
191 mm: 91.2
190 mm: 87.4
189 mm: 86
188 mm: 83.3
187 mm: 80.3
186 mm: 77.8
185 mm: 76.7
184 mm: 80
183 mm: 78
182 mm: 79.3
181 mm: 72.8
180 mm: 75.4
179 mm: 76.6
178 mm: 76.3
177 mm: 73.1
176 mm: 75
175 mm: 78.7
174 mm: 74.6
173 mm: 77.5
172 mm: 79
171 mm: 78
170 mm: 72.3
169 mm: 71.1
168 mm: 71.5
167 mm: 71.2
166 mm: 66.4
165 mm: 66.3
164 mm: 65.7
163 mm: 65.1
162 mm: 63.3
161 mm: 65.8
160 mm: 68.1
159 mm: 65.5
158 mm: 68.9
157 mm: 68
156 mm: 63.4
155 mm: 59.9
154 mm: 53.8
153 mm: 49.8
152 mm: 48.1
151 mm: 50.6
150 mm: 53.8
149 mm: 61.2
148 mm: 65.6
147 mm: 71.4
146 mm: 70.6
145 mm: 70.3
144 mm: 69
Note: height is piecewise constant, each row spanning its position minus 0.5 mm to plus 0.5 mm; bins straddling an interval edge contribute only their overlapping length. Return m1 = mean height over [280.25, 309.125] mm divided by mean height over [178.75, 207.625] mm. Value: 0.63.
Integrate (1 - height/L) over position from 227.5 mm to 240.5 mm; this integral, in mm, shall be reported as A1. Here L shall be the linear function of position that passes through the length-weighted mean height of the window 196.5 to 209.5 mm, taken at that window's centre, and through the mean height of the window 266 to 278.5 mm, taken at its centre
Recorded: 1.0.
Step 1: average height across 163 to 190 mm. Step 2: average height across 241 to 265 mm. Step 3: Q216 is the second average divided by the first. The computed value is 0.70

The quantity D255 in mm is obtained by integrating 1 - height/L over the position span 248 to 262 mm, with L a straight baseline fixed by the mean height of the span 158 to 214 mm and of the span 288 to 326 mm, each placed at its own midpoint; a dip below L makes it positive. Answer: 2.9 mm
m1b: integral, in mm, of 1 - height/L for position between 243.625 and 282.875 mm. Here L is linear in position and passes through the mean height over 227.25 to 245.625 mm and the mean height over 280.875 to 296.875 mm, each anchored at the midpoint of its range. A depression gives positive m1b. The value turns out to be 4.8 mm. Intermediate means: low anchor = 62.5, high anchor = 54.8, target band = 51.4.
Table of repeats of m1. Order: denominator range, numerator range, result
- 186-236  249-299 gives 0.70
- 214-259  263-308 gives 0.89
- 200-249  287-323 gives 0.83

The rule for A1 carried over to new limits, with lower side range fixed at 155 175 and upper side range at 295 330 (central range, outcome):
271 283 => 1.54 mm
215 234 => 0.47 mm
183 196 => -3.83 mm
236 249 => 0.79 mm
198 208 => -3.12 mm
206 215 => -0.26 mm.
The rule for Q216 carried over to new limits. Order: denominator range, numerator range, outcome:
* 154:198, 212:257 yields 0.78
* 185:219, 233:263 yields 0.70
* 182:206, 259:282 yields 0.57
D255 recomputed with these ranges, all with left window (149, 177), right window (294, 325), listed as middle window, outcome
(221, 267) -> 2.0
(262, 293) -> 2.9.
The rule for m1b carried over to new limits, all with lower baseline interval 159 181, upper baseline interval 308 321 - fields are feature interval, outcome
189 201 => -4.3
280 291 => 0.6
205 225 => 0.5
